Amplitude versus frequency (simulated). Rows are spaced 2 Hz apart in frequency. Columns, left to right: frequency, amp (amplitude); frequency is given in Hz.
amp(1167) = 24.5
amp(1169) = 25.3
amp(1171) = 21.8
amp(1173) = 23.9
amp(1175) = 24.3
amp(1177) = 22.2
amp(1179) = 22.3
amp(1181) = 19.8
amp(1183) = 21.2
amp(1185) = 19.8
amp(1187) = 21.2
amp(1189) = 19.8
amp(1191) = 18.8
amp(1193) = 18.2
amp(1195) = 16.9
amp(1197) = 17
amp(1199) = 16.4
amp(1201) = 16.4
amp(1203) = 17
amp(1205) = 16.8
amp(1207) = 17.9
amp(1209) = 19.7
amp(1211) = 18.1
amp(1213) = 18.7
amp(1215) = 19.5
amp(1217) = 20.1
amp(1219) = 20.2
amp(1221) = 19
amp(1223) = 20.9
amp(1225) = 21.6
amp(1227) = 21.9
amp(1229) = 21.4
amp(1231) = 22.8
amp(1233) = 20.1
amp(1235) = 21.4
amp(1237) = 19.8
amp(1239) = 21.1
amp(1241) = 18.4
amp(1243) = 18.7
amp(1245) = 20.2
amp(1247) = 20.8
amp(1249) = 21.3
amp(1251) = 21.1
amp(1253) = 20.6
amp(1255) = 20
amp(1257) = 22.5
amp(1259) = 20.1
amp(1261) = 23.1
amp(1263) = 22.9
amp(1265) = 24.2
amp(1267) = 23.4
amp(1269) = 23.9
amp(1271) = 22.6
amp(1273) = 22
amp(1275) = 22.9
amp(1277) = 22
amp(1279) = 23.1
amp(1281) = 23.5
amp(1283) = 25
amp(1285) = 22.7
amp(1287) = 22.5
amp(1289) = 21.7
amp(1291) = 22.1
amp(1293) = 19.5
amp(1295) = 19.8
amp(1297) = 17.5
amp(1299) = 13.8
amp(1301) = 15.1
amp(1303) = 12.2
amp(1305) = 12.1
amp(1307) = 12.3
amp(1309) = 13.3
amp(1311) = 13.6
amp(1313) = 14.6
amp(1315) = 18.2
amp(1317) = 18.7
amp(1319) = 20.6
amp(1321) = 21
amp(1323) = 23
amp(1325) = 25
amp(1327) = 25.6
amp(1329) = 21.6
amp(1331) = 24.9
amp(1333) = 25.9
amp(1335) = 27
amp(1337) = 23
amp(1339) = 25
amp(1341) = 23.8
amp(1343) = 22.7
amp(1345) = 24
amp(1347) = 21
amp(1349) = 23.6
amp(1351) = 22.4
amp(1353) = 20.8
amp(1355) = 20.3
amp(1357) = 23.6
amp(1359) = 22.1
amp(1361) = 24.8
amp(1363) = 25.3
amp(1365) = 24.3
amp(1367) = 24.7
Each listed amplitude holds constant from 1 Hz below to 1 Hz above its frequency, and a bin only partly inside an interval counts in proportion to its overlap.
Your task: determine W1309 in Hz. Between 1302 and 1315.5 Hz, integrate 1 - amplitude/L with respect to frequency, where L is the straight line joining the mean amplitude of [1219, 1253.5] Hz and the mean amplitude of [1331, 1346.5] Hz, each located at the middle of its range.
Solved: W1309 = 5.6 Hz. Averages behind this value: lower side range 20.6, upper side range 24.4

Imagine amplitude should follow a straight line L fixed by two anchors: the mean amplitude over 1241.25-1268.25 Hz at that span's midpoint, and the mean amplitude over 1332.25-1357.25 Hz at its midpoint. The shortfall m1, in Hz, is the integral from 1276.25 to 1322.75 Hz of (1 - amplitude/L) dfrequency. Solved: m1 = 7.9 Hz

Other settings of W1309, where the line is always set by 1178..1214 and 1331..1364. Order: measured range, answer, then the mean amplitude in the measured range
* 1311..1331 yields 1.70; 20.8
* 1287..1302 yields 2.08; 18.8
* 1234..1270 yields -1.48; 21.3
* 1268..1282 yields -1.10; 22.9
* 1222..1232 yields -1.05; 21.7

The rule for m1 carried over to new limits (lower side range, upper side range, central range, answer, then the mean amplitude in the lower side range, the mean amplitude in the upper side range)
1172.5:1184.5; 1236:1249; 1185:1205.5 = 3.41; 22.1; 19.9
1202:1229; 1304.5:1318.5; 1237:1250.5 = -1.49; 19.4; 15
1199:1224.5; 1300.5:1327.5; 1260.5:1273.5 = -3.77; 18.7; 17.4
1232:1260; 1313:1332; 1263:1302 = -0.87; 20.4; 21.7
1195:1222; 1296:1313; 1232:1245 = -2.43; 18.2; 13.8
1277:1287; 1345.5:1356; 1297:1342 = 5.76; 23.3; 21.7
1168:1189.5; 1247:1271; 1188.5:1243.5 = 7.00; 22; 22.1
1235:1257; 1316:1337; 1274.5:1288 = -0.91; 20.4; 23.3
